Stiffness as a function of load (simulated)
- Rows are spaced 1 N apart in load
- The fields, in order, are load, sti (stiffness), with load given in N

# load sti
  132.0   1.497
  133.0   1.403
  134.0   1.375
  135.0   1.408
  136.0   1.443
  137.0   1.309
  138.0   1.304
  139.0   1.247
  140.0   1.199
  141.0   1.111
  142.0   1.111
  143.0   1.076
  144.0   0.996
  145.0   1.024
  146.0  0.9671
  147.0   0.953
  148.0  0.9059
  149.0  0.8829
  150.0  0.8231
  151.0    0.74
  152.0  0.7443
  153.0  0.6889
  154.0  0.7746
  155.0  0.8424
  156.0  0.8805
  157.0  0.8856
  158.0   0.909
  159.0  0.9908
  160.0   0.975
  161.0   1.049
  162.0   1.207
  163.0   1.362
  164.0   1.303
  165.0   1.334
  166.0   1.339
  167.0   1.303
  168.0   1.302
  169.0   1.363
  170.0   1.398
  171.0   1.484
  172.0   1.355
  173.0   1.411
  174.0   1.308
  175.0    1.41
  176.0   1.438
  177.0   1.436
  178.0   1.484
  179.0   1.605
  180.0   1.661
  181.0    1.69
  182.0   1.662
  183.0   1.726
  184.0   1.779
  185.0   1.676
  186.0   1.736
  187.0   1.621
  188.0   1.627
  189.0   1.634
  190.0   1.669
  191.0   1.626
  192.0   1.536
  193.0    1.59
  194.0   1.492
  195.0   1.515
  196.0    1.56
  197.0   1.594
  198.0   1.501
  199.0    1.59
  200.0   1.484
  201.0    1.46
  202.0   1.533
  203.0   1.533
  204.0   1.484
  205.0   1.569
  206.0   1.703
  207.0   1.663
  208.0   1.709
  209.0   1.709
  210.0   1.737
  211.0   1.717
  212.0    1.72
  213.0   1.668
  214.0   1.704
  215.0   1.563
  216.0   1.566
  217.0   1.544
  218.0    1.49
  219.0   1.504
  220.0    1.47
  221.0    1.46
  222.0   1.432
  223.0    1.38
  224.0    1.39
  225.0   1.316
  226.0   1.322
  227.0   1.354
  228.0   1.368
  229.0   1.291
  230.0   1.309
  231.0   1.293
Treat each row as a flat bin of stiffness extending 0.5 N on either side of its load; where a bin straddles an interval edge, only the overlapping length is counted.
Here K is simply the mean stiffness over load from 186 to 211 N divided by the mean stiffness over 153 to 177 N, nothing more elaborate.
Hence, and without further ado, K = 1.3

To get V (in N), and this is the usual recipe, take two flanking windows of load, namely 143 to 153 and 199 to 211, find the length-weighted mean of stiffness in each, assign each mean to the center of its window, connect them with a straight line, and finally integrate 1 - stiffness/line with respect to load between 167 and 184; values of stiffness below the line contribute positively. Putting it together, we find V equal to -3.4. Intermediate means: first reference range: 0.892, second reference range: 1.6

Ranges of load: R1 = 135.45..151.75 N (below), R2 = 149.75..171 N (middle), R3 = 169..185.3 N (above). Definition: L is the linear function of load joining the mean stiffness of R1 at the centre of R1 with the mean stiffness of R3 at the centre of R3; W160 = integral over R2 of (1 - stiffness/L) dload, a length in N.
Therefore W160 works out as 3.9 N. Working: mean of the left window 1.06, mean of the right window 1.53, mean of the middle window 1.07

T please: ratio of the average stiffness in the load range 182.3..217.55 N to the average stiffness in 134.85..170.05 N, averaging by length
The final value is 1.50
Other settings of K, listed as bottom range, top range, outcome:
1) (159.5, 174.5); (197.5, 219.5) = 1.23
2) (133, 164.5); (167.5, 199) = 1.47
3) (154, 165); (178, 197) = 1.56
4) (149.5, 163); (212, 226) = 1.66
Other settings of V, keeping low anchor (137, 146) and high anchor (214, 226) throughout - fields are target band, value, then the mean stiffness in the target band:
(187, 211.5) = -3.8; 1.59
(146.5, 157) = 3.1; 0.827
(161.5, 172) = -0.8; 1.34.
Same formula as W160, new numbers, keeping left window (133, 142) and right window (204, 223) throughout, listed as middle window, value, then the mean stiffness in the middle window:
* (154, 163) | 2.6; 0.979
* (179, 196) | -1.6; 1.64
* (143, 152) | 2.8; 0.911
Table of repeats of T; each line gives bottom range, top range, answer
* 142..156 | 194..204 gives 1.72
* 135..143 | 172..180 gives 1.16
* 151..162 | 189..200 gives 1.77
